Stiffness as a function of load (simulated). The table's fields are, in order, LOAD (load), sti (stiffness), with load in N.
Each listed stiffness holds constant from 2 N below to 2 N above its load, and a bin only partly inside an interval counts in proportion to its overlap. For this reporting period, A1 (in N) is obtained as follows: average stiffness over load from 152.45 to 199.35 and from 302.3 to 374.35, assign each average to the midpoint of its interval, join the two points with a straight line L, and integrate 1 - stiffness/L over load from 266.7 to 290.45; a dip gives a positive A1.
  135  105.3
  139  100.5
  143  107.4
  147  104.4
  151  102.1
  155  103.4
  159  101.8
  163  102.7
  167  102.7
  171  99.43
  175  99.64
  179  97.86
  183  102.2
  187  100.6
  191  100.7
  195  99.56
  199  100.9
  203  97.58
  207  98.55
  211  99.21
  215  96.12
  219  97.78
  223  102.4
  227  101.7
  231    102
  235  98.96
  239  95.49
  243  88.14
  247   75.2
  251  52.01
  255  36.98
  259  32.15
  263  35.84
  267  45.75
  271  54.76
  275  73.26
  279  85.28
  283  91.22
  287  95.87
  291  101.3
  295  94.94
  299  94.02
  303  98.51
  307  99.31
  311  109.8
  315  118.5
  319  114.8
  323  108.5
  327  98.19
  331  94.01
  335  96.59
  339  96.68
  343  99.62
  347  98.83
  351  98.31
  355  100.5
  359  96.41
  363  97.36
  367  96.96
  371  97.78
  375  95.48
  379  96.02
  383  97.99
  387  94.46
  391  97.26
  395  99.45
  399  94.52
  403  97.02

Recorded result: 5.4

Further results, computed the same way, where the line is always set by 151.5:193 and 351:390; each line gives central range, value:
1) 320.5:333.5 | -0.4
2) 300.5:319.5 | -1.7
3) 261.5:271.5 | 5.5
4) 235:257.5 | 6.4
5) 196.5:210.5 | 0.2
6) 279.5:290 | 0.6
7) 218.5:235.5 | -0.2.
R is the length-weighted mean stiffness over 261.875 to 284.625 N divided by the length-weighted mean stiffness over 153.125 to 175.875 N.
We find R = 0.64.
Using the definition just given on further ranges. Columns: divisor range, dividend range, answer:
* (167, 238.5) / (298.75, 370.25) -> 1.01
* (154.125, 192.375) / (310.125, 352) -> 1.02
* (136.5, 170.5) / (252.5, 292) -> 0.62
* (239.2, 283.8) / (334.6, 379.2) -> 1.59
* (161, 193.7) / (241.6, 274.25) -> 0.52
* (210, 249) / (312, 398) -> 1.04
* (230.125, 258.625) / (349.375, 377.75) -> 1.30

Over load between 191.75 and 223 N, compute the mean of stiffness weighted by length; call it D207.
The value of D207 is 98.9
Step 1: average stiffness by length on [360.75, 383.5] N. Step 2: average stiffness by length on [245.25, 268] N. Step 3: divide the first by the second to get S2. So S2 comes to 2.10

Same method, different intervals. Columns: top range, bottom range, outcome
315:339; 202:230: 1.04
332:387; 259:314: 1.19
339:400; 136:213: 0.96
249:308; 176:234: 0.72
